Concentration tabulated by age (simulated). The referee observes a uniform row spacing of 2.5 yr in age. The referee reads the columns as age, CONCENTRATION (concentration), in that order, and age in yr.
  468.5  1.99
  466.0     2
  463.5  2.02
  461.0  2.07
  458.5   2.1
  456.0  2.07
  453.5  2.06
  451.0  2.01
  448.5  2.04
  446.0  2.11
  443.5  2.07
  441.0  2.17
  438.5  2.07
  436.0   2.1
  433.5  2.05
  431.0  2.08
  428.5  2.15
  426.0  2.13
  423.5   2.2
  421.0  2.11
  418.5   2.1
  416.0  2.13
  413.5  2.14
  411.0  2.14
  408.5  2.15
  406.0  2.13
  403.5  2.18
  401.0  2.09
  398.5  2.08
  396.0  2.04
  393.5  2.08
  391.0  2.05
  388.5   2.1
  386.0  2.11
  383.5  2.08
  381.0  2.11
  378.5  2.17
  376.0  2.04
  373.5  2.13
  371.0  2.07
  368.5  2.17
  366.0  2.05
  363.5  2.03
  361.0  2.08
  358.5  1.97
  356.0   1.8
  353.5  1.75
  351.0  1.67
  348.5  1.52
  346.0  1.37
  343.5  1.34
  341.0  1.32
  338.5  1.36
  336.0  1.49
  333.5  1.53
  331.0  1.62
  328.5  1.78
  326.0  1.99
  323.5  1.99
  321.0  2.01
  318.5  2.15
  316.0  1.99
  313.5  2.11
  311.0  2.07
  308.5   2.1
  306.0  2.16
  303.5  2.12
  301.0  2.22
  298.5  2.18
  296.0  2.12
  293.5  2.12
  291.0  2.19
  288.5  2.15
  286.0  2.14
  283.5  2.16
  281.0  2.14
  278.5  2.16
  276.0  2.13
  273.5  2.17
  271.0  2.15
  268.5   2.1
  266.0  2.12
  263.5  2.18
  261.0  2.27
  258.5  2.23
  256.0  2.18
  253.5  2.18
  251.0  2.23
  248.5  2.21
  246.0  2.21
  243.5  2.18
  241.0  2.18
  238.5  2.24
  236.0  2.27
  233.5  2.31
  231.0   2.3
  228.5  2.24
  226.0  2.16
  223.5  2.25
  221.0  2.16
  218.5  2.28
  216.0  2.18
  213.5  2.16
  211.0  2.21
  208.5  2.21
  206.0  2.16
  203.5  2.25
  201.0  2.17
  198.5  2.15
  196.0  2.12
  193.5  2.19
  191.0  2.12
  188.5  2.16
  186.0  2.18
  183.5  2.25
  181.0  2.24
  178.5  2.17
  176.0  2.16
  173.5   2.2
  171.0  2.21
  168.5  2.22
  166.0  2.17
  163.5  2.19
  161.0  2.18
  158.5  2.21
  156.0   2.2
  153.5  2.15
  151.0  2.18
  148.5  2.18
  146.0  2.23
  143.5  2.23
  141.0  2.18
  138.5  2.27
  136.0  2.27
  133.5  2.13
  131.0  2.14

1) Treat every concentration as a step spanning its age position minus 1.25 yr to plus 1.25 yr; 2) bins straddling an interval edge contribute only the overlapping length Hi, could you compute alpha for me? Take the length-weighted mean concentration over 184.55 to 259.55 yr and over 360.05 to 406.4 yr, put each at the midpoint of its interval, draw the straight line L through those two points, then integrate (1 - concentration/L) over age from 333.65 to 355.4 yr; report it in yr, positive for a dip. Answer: 6.5 yr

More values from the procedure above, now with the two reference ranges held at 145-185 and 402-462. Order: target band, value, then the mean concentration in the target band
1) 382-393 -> 0.2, 2.09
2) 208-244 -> -0.8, 2.22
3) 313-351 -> 7.9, 1.7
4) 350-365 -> 1.7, 1.89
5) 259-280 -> 0.0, 2.16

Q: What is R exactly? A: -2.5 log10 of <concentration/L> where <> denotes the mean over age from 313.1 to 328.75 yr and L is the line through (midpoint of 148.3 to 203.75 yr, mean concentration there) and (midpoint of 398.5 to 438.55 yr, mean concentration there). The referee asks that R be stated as 0.07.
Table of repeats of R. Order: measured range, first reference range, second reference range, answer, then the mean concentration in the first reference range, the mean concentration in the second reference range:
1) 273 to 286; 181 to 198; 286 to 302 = 0.01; 2.17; 2.16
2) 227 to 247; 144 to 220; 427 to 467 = -0.04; 2.19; 2.07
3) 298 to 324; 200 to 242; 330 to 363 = -0.18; 2.22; 1.61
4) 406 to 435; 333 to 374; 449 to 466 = -0.10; 1.74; 2.05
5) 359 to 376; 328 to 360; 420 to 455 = -0.21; 1.58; 2.1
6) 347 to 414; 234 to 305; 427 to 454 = 0.04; 2.18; 2.08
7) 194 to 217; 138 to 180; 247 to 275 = 0.01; 2.19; 2.18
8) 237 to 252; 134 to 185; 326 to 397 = -0.08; 2.2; 1.85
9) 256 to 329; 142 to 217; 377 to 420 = 0.01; 2.19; 2.11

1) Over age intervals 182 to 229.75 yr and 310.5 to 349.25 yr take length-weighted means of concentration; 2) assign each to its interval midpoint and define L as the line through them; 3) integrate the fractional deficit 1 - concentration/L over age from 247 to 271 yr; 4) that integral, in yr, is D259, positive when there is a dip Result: -2.4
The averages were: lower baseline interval 2.19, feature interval 2.19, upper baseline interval 1.72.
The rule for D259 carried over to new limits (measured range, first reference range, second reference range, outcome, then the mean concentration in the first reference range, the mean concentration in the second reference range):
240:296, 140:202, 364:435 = -0.5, 2.19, 2.11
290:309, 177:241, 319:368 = -2.7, 2.2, 1.73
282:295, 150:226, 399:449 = 0.0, 2.19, 2.12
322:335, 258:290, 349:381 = 1.7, 2.16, 1.99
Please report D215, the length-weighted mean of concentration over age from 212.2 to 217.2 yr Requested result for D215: 2.17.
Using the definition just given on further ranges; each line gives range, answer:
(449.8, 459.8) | 2.06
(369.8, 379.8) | 2.1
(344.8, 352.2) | 1.52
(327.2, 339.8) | 1.56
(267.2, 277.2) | 2.14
